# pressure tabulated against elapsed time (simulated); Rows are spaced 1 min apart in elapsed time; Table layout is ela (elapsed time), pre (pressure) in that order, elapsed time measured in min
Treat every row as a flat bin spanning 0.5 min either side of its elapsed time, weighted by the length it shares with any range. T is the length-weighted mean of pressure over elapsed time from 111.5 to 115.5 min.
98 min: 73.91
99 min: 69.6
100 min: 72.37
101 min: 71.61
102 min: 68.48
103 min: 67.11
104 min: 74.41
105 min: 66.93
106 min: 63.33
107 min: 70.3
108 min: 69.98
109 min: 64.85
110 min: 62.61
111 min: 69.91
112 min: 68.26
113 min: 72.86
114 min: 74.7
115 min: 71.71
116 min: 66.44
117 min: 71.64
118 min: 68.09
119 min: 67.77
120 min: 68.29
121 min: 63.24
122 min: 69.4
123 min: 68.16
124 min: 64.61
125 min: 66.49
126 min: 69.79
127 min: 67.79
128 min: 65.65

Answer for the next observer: 71.9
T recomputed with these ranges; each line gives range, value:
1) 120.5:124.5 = 66.4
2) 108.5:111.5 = 65.8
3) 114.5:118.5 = 69.5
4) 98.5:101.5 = 71.2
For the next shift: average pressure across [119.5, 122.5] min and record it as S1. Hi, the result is 67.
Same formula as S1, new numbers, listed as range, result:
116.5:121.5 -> 67.8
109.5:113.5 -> 68.4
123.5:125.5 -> 65.5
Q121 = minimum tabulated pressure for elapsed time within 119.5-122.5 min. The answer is 63.24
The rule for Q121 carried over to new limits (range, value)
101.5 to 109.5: 63.33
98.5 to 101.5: 69.6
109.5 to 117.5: 62.61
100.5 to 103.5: 67.11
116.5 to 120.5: 67.77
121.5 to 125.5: 64.61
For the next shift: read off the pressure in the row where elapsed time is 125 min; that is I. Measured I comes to 66.49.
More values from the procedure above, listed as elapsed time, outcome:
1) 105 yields 66.93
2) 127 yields 67.79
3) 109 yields 64.85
